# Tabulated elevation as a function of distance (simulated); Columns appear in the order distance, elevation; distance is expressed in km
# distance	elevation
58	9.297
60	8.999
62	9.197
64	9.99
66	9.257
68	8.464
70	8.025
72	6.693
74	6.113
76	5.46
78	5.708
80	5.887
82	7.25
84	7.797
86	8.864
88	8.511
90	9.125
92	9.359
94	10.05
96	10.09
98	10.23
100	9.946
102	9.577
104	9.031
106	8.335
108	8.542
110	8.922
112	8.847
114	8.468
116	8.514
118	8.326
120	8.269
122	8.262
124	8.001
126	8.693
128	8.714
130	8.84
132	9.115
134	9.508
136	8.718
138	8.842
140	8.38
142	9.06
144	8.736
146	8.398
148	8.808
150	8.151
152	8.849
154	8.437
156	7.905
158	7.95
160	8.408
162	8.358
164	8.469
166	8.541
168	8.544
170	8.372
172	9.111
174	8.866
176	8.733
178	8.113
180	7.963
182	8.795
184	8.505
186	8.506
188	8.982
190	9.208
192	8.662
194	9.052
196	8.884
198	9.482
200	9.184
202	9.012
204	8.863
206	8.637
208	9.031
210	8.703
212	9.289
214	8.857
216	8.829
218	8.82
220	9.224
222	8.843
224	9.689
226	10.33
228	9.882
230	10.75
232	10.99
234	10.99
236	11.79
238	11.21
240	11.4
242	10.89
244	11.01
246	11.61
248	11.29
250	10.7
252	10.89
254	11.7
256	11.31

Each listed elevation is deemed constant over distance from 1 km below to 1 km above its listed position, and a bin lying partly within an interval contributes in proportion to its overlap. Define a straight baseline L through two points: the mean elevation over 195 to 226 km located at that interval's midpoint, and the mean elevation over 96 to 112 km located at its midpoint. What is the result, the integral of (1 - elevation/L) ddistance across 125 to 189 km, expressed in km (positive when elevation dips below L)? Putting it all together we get 3.9 km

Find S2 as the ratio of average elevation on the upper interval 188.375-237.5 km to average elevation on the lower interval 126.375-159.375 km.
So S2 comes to 1.09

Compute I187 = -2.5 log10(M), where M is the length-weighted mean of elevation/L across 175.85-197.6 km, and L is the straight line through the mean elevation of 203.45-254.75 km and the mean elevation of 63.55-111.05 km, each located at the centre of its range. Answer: 0.11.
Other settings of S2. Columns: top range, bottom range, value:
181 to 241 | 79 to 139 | 1.08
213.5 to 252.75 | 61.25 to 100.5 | 1.26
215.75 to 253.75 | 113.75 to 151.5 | 1.22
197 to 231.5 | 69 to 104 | 1.13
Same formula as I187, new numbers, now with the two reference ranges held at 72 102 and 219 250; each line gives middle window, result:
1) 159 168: 0.12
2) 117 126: 0.06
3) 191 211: 0.13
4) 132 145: 0.02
